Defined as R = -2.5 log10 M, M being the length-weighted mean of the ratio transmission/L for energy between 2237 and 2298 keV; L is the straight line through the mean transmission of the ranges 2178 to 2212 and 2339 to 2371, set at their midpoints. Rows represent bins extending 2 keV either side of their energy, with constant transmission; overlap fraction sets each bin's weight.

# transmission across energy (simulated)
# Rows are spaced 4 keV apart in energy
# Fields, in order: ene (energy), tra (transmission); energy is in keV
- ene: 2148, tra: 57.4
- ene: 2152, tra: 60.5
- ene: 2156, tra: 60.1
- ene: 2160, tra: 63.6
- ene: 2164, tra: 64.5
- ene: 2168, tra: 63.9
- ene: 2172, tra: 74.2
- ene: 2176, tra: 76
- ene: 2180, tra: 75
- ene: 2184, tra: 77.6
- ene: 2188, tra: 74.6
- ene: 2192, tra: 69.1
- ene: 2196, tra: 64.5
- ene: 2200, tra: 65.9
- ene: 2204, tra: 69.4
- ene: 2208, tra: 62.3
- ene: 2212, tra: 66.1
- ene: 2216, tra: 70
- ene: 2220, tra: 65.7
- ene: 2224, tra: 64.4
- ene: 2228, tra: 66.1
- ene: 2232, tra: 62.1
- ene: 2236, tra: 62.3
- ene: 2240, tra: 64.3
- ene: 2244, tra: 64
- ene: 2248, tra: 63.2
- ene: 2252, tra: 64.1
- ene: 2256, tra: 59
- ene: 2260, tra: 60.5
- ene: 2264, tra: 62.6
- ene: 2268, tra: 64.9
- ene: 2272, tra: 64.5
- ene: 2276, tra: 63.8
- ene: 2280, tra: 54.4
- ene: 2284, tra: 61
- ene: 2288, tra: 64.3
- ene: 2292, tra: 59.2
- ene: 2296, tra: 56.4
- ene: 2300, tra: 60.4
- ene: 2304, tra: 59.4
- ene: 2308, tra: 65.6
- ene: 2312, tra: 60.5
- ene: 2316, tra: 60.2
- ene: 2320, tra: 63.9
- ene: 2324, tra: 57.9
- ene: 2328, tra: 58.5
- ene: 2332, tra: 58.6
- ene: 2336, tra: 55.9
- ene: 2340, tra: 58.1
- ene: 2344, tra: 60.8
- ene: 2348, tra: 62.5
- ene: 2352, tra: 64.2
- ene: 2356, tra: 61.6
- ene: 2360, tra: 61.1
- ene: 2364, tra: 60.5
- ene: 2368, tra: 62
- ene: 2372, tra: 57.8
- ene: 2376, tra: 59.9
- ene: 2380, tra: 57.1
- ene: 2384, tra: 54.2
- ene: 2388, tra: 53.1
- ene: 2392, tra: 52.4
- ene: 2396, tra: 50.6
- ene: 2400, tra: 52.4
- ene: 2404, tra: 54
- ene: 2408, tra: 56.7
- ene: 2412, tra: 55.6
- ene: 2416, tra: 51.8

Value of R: 0.07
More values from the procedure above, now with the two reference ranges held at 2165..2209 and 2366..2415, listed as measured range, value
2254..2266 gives 0.073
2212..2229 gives 0.021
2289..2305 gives 0.055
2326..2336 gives 0.032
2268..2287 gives 0.037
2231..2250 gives 0.052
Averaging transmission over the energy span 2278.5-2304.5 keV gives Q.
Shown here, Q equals 59.4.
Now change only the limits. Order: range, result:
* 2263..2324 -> 61.3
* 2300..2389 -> 59.8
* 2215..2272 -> 63.7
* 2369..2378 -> 59.2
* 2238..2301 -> 61.7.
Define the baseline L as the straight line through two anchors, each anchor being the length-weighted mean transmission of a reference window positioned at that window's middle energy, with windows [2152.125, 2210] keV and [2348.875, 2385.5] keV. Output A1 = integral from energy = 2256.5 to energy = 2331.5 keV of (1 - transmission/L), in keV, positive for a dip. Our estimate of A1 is 2.8 keV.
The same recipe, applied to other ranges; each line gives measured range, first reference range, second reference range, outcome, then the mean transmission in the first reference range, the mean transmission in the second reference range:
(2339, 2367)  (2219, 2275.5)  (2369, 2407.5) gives -2.16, 63.4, 54.9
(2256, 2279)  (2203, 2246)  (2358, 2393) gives 0.17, 65.1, 57.7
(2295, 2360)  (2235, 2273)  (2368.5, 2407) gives -2.06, 62.9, 55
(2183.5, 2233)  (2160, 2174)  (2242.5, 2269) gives -1.84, 67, 62.5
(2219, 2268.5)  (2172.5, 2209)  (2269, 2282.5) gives 1.22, 70.9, 61.2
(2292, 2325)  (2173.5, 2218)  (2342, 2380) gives 1.71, 70.1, 60.9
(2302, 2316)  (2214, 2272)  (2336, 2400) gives -0.18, 63.8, 58.1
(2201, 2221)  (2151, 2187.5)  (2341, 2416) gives -0.04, 68.8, 57.4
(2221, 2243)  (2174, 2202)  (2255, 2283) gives 0.75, 71.8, 61.5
